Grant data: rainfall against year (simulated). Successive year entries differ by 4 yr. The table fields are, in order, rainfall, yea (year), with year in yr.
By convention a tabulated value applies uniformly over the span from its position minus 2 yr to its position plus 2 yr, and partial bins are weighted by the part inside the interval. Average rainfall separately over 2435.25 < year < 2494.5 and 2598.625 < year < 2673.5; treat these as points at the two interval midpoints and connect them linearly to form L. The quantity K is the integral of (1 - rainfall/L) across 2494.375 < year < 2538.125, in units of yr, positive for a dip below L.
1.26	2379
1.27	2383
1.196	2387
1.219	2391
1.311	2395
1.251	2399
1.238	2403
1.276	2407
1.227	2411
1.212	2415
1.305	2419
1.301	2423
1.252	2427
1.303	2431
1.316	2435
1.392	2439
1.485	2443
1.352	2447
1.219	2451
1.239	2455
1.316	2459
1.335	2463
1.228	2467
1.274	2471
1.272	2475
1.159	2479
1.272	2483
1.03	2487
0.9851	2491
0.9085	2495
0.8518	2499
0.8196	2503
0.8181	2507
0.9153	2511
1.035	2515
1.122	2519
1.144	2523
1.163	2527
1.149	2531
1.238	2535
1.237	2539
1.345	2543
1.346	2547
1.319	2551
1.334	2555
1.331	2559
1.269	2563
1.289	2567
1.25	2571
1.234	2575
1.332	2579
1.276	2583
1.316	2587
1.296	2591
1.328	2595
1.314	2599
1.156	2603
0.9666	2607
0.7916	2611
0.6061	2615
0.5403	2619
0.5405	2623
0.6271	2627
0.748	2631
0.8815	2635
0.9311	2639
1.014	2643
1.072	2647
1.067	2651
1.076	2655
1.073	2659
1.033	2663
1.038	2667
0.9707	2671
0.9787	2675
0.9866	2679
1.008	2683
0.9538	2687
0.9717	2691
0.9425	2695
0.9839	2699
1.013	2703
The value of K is 4.5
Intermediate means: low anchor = 1.25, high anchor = 0.91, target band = 1.02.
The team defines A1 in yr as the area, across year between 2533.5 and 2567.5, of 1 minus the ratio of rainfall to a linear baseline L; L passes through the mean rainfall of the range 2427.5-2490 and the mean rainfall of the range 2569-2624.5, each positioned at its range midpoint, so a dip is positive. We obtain -4.9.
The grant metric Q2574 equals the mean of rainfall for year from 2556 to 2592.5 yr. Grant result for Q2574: 1.29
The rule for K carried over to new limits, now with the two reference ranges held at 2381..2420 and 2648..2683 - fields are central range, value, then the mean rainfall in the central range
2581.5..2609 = -3.75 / 1.24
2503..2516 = 2.91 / 0.898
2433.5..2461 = -2.76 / 1.33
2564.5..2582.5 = -2.79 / 1.28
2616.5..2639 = 7.84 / 0.69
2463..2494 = 0.22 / 1.18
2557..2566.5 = -1.57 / 1.3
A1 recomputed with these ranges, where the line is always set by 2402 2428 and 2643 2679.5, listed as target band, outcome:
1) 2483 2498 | 2.3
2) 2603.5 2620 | 4.6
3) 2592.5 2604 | -2.0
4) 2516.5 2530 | 0.2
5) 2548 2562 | -2.4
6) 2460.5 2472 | -0.6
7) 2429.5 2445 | -1.7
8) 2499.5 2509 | 2.9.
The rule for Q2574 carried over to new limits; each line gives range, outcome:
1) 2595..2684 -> 0.936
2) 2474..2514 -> 0.997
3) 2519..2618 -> 1.2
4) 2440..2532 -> 1.14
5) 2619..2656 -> 0.86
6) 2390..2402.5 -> 1.26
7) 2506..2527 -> 1.03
